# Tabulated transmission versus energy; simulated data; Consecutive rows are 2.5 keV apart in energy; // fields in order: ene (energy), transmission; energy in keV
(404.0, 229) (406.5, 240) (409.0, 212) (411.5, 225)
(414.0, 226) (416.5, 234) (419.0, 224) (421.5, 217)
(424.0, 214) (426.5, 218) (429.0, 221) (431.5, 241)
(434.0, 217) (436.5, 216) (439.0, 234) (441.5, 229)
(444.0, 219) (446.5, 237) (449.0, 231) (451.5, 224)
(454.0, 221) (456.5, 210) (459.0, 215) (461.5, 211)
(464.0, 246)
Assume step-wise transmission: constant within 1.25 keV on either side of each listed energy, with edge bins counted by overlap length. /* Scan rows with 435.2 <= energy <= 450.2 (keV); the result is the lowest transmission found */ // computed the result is 216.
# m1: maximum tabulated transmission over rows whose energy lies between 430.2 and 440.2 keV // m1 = 241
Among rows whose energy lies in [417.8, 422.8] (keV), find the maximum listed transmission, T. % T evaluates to 224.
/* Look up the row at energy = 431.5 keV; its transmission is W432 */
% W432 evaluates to 241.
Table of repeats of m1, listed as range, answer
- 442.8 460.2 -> 237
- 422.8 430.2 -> 221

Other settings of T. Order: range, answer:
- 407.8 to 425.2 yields 234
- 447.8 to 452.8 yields 231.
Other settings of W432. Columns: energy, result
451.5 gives 224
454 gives 221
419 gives 224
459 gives 215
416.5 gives 234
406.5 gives 240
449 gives 231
